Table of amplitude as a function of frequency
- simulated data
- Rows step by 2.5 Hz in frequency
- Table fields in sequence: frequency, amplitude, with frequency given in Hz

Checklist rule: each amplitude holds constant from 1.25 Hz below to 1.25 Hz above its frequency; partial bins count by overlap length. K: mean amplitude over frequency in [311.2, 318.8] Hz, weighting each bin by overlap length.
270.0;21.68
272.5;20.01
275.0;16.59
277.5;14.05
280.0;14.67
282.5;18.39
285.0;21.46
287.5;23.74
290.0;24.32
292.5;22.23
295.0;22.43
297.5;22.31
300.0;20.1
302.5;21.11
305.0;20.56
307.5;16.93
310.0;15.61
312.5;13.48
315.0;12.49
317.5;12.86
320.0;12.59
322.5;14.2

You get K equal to 13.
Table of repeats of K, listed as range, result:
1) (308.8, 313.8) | 14.5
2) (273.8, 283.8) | 15.9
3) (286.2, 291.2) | 24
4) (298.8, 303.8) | 20.6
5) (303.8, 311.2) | 17.7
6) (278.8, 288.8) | 19.6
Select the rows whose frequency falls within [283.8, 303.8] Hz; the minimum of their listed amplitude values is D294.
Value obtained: 20.1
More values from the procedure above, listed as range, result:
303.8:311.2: 15.61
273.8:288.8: 14.05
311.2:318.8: 12.49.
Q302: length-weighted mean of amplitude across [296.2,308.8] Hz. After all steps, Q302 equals 20.2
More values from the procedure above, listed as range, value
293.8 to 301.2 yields 21.6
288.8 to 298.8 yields 22.8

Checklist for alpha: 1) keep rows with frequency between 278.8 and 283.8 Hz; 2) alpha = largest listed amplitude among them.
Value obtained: 18.39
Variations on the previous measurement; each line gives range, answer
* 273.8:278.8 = 16.59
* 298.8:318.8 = 21.11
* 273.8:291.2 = 24.32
